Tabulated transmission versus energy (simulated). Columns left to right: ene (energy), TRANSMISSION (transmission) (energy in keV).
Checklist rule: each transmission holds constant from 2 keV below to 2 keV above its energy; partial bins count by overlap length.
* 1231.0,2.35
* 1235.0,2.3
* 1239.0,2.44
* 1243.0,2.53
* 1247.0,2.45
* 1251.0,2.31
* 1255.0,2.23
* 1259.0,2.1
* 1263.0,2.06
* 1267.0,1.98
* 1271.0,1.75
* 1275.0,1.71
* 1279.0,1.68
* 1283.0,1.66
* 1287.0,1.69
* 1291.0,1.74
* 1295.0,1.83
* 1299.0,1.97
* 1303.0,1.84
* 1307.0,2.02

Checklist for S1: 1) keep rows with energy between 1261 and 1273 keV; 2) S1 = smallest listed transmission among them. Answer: 1.75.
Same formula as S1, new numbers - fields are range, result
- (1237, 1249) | 2.44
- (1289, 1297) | 1.74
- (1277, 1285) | 1.66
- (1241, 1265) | 2.06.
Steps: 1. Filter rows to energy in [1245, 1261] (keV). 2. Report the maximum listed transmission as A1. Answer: 2.45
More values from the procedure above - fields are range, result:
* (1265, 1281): 1.98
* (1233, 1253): 2.53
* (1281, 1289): 1.69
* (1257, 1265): 2.1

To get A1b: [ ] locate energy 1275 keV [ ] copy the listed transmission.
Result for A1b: 1.71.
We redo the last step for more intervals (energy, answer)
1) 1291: 1.74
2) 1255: 2.23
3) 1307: 2.02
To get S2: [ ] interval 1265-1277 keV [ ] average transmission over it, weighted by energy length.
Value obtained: 1.81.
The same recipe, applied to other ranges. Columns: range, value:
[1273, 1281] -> 1.69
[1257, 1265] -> 2.08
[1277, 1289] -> 1.68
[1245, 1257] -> 2.33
